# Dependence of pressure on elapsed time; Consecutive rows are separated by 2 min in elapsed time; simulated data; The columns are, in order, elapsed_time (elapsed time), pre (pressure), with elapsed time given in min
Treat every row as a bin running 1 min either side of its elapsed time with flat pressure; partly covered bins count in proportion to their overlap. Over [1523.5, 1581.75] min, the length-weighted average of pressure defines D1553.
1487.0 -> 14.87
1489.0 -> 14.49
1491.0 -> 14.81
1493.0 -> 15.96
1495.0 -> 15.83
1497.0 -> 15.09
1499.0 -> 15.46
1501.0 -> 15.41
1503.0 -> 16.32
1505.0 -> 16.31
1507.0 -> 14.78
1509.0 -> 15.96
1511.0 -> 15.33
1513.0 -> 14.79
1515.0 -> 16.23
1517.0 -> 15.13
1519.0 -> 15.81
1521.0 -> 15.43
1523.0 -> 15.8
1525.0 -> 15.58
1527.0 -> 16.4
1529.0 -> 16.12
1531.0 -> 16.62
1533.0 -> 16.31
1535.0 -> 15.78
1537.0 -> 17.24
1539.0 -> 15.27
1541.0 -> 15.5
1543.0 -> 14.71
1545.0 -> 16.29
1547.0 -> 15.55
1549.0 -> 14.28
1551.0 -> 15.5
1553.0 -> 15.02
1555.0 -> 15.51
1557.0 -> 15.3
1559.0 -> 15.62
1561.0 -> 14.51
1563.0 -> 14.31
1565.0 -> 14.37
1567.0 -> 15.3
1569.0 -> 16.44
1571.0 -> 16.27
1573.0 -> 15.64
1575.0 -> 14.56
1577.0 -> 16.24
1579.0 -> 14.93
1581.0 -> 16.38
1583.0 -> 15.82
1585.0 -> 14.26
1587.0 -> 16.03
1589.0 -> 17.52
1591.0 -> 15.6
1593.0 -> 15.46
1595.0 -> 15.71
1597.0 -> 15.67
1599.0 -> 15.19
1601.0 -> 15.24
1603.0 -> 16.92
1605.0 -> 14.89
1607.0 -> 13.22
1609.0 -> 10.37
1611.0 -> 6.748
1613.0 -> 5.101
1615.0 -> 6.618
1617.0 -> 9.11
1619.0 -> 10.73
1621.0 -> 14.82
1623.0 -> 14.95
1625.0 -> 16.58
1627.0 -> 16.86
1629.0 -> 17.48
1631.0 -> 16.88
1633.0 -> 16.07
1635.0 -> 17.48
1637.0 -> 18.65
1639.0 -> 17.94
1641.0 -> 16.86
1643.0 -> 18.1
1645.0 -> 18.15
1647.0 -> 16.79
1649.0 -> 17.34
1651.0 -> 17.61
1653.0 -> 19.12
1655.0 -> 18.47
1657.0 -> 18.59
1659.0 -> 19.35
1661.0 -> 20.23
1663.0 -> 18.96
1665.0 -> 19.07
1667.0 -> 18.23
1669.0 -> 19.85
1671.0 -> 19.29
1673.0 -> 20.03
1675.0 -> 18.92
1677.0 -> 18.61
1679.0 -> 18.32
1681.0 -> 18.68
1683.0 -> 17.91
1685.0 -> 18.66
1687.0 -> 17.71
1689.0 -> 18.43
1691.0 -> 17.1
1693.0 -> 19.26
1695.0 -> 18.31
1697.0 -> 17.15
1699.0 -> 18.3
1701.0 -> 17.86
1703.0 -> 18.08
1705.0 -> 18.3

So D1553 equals 15.6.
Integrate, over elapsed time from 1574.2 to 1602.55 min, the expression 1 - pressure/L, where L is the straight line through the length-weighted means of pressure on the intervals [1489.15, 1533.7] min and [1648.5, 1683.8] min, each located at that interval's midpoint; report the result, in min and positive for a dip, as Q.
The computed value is 2.6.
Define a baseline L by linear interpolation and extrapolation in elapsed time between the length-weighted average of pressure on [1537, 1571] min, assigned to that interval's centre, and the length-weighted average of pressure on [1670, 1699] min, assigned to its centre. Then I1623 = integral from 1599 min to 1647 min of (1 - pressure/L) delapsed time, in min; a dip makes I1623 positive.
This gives 7.4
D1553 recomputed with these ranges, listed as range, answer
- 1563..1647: 14.9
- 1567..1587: 15.6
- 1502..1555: 15.7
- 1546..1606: 15.5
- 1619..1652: 16.8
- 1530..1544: 15.9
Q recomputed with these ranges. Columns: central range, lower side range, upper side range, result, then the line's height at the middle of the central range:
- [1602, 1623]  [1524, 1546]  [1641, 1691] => 7.7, 17.5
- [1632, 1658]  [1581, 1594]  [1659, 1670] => 0.9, 18.4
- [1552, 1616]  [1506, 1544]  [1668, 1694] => 9.1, 16.8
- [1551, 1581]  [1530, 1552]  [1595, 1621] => -2.2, 14.3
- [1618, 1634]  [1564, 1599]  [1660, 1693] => 1.5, 17.1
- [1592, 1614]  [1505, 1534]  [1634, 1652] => 5.0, 17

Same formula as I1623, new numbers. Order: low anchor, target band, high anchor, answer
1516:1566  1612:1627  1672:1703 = 4.9 min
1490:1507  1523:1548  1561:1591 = -0.6 min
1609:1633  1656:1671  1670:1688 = -1.9 min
